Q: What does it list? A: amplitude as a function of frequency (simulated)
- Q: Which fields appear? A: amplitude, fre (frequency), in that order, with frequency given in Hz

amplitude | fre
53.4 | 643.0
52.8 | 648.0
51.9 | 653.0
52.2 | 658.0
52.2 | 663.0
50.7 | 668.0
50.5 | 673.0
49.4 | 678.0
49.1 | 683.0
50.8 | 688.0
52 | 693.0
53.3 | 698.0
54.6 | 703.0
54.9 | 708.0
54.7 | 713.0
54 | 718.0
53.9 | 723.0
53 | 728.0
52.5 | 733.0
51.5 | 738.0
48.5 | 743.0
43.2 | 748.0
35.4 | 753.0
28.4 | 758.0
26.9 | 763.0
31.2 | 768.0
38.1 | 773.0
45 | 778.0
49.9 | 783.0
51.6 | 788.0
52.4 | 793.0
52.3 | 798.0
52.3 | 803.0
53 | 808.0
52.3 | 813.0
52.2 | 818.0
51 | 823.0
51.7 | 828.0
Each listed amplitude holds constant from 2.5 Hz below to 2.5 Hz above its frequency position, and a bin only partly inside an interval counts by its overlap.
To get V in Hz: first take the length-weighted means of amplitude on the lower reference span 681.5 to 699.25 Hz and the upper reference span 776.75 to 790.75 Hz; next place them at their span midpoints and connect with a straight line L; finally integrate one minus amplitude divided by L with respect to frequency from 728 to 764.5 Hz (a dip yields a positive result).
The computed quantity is 5.8 Hz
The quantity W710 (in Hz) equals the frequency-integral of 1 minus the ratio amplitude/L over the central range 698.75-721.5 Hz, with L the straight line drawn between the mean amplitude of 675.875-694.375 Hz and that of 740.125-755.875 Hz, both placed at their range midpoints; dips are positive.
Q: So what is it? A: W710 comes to -3.6 Hz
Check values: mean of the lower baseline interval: 50.2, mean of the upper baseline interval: 42.3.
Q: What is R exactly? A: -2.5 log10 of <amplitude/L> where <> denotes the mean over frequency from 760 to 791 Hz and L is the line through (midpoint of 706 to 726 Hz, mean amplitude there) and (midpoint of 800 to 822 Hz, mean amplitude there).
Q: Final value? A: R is 0.29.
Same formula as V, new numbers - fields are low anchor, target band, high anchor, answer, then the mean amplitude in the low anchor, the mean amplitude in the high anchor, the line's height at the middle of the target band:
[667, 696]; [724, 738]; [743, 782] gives -3.5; 50.5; 36.8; 42.1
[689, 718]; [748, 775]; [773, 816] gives 9.8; 53.7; 50.4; 51.6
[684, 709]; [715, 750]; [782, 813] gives 0.9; 52.8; 52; 52.5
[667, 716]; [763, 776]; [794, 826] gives 4.6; 52.1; 52.2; 52.1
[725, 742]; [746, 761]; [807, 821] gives 4.9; 52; 52.4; 52.1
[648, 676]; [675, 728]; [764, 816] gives -2.6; 51.6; 47.2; 50.2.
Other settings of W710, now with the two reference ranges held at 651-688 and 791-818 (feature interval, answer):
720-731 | -0.4 Hz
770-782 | 2.3 Hz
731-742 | 0.0 Hz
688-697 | -0.1 Hz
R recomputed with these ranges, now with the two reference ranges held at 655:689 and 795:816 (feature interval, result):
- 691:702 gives -0.04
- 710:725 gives -0.06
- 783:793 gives 0.02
